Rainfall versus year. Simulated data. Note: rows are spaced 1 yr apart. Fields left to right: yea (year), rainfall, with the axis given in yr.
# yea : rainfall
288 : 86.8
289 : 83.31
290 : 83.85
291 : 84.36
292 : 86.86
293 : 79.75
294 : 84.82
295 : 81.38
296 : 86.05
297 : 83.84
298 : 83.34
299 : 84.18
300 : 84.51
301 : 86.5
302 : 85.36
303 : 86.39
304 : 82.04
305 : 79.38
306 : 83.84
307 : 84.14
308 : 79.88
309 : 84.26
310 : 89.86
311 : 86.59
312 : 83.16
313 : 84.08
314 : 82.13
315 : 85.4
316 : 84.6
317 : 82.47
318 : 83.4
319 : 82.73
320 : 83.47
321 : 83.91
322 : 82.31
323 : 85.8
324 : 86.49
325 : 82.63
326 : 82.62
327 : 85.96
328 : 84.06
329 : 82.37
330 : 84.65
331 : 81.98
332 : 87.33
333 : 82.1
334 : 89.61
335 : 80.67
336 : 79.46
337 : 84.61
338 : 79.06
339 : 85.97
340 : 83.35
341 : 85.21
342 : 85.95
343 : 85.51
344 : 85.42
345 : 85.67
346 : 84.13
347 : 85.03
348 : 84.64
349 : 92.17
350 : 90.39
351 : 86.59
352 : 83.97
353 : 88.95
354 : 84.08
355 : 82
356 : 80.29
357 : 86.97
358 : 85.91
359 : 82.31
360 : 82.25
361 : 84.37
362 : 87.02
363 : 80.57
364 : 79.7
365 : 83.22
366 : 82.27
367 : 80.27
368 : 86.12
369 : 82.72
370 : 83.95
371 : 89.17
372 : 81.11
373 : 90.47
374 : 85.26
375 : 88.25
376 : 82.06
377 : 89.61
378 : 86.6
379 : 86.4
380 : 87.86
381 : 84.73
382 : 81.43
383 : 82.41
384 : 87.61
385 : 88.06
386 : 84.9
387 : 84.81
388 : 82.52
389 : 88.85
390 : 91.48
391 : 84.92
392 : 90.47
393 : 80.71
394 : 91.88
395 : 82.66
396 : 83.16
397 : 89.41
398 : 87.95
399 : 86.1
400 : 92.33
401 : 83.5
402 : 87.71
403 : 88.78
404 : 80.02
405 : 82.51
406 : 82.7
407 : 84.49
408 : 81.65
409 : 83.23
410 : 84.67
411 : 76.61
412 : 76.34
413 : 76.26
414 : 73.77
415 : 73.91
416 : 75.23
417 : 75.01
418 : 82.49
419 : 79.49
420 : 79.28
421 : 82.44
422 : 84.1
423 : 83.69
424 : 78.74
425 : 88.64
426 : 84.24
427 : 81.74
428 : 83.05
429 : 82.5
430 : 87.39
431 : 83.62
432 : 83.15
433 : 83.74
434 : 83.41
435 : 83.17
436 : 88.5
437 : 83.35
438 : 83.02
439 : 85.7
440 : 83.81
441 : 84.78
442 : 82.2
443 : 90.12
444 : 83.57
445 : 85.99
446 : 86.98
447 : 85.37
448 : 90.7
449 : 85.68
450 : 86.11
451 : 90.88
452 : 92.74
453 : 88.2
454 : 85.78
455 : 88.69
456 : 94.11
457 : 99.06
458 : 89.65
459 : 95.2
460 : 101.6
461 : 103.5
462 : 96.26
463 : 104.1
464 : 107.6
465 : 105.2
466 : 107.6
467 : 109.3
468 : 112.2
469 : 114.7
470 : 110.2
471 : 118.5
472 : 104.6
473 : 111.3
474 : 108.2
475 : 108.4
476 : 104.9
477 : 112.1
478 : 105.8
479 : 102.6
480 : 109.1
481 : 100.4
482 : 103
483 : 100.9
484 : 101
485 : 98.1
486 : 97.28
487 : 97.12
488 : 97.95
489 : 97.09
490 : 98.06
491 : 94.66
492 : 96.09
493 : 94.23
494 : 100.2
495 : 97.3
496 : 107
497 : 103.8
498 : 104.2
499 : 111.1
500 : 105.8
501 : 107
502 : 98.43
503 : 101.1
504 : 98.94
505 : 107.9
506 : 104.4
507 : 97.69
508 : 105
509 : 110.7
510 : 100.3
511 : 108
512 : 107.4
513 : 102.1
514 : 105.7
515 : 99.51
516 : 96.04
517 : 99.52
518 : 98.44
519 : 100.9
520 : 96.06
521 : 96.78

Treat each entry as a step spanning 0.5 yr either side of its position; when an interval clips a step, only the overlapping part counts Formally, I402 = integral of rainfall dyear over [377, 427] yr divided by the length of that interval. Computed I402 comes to 83.6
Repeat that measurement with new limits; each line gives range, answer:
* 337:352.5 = 85.5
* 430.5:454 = 85.9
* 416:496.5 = 93.9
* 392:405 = 86.2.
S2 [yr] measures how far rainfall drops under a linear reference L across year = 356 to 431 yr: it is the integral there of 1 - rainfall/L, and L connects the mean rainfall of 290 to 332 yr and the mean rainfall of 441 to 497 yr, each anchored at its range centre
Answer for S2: 6.4 yr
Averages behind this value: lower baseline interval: 84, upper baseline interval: 98.8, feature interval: 83.8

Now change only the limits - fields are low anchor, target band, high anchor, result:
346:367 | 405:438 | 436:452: 1.6 yr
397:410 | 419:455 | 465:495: 3.2 yr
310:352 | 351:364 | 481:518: 0.5 yr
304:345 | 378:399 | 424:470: 0.4 yr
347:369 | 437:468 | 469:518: 1.6 yr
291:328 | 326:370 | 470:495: 1.9 yr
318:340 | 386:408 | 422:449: -0.4 yr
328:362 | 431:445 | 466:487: 2.2 yr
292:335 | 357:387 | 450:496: 1.8 yr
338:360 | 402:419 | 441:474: 2.2 yr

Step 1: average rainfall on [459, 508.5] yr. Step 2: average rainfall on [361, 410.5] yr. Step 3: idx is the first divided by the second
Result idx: 1.22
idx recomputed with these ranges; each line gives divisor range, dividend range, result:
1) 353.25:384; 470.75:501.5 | 1.22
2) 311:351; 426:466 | 1.06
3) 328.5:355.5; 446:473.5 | 1.17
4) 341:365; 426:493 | 1.12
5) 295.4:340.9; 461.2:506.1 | 1.24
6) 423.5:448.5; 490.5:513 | 1.21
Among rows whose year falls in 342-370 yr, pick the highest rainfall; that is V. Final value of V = 92.17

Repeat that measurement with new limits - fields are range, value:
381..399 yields 91.88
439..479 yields 118.5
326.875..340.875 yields 89.61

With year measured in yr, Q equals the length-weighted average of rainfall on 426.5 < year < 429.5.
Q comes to 82.4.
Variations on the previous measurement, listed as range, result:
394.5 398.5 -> 85.8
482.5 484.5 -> 101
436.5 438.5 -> 83.2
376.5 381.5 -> 87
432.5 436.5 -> 84.7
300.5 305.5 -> 83.9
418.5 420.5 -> 79.4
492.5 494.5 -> 97.2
